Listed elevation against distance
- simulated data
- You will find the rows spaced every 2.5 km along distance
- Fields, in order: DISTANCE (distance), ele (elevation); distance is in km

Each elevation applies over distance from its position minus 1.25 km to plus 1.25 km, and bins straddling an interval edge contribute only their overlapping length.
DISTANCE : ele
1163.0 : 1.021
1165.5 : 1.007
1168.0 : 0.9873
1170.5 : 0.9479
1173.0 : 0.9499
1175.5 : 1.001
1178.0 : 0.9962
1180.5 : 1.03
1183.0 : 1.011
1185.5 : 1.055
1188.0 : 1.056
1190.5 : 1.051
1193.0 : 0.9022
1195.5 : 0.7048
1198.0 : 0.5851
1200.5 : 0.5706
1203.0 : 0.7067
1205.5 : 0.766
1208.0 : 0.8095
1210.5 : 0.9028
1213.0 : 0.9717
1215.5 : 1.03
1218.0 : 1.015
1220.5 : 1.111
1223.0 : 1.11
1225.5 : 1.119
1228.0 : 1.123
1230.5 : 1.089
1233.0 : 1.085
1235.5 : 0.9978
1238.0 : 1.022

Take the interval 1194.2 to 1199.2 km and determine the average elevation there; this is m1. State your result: 0.648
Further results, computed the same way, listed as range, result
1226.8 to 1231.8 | 1.11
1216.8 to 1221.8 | 1.06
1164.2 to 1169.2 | 0.997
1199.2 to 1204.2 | 0.637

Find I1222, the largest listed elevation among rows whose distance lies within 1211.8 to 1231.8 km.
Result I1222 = 1.123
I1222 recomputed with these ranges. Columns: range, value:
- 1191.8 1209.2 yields 0.9022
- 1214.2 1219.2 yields 1.03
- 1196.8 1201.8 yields 0.5851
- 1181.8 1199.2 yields 1.056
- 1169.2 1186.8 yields 1.055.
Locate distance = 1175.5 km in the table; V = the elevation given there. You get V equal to 1.001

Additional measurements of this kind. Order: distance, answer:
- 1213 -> 0.9717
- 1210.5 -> 0.9028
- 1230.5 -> 1.089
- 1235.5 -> 0.9978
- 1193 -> 0.9022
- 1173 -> 0.9499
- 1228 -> 1.123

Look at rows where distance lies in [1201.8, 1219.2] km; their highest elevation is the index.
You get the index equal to 1.03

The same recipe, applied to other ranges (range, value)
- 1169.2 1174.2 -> 0.9499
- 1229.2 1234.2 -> 1.089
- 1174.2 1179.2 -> 1.001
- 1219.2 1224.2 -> 1.111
